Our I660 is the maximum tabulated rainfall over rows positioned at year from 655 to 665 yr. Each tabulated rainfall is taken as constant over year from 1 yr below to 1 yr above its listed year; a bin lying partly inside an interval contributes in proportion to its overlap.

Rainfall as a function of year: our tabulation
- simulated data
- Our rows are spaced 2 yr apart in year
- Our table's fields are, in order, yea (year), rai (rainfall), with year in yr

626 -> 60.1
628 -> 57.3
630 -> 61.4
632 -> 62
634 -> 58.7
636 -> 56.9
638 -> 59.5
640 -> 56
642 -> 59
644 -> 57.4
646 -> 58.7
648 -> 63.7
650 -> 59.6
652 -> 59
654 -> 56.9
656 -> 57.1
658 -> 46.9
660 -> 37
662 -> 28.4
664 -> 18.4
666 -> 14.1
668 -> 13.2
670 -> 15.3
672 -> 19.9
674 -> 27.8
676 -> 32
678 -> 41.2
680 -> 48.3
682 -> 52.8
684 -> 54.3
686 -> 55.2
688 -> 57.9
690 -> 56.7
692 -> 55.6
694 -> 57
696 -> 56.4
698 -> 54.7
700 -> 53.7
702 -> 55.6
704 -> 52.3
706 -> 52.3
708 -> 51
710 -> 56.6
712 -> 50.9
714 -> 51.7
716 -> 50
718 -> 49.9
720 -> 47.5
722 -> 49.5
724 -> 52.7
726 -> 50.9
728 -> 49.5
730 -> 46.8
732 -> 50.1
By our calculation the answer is 57.1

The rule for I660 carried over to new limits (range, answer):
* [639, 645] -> 59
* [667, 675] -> 27.8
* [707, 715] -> 56.6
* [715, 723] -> 50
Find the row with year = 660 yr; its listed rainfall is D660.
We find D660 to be 37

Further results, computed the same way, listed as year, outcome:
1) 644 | 57.4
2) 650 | 59.6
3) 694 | 57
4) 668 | 13.2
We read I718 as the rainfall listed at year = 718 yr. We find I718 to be 49.9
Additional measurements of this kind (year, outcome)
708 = 51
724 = 52.7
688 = 57.9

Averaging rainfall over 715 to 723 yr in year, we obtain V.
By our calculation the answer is 49.2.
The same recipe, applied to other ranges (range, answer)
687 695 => 56.8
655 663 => 42.4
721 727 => 51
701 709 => 52.8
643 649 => 59.9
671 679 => 30.2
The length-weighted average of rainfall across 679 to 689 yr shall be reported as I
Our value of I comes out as 53.7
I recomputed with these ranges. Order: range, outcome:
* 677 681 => 44.8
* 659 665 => 27.9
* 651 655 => 58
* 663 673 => 16.2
